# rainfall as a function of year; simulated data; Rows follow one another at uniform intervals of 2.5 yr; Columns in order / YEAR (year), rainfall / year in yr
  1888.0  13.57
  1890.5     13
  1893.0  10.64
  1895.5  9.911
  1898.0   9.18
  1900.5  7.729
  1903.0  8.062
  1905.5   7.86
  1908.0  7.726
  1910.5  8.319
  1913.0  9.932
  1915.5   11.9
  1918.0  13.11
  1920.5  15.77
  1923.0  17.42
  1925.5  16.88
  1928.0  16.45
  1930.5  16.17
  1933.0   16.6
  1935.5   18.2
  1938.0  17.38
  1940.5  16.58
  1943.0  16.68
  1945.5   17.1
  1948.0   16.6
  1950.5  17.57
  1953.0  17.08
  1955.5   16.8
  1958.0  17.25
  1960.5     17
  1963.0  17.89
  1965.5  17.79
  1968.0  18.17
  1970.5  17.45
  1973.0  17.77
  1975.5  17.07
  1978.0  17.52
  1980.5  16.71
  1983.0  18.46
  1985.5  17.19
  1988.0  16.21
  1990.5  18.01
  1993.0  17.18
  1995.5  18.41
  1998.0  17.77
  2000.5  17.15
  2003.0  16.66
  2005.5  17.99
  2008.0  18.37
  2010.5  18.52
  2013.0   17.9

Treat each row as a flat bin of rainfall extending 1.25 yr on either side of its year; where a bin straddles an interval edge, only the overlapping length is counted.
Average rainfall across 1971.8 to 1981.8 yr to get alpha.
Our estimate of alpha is 17.3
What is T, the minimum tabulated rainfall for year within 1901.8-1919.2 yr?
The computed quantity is 7.726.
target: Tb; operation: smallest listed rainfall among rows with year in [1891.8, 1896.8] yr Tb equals 9.911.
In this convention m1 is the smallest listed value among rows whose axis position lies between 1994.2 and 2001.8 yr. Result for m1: 17.15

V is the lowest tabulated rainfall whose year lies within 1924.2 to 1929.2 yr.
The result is 16.45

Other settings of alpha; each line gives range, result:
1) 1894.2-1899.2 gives 9.56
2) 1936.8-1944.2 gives 16.9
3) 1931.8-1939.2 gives 17.4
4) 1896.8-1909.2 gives 8.11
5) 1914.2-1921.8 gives 13.6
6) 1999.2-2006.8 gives 17.3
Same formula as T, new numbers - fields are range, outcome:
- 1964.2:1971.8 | 17.45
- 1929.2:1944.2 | 16.17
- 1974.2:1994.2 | 16.21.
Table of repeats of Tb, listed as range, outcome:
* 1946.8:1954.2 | 16.6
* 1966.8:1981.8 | 16.71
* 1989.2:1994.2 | 17.18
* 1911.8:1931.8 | 9.932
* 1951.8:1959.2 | 16.8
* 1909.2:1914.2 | 8.319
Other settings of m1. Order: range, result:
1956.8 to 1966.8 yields 17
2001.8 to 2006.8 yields 16.66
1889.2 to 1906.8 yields 7.729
